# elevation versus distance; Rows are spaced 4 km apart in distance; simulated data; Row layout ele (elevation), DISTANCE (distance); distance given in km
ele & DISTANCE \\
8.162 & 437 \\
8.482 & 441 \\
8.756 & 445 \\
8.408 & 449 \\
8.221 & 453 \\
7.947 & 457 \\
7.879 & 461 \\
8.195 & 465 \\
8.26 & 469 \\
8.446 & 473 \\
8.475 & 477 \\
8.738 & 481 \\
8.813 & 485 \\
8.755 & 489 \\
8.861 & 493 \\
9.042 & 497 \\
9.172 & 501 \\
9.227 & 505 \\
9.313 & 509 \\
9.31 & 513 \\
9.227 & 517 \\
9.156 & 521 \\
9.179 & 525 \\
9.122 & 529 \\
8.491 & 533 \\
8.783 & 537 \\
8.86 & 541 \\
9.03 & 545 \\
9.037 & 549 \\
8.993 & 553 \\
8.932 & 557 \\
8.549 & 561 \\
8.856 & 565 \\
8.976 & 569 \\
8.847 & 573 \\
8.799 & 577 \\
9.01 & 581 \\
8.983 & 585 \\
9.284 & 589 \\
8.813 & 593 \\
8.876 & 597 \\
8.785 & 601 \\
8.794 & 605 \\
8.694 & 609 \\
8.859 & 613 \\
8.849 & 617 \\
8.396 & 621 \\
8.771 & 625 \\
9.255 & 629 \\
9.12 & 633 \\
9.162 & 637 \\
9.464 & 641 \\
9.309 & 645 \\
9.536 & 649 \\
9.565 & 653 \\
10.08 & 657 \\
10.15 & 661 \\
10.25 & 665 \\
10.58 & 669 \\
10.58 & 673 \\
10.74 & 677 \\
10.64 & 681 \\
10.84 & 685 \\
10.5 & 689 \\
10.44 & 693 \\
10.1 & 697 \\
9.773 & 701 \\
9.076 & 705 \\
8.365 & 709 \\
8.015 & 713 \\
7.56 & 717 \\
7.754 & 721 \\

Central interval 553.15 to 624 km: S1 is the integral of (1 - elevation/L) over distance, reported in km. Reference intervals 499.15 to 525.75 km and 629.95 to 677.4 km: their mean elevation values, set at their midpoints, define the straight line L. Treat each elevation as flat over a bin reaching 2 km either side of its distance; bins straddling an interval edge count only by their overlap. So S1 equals 5.3 km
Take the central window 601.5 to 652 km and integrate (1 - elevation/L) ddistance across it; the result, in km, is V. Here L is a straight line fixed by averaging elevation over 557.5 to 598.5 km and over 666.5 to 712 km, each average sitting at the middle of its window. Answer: 2.2 km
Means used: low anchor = 8.9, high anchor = 10.1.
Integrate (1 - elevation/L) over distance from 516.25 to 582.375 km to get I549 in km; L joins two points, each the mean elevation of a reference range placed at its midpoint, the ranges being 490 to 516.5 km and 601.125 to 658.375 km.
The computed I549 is 1.49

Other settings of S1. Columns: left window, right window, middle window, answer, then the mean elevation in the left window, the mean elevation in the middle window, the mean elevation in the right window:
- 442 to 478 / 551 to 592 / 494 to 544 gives -2.6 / 8.29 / 9.07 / 8.92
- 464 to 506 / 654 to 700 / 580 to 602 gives 1.6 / 8.73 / 8.96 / 10.4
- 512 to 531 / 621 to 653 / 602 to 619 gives 0.7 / 9.19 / 8.8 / 9.2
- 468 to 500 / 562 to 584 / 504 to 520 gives -0.9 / 8.7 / 9.26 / 8.89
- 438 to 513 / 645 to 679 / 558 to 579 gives 1.3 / 8.62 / 8.81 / 10.1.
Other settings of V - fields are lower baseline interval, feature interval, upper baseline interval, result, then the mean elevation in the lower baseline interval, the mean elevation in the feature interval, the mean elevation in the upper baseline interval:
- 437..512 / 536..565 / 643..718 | 0.5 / 8.61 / 8.89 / 9.82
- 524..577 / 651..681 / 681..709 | -1.5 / 8.89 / 10.3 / 10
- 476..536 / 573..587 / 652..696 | 1.0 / 9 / 8.92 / 10.4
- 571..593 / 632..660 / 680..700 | 1.0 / 8.97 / 9.5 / 10.5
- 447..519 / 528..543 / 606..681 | 0.3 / 8.68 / 8.79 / 9.54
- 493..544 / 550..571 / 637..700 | 1.1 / 9.06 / 8.87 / 10.1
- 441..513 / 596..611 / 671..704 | 1.4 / 8.63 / 8.78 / 10.4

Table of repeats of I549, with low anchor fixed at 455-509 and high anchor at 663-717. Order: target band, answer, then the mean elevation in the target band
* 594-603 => 0.5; 8.83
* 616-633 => 1.2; 8.85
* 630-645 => 0.5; 9.26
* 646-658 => 0.0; 9.66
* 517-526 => -0.3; 9.18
